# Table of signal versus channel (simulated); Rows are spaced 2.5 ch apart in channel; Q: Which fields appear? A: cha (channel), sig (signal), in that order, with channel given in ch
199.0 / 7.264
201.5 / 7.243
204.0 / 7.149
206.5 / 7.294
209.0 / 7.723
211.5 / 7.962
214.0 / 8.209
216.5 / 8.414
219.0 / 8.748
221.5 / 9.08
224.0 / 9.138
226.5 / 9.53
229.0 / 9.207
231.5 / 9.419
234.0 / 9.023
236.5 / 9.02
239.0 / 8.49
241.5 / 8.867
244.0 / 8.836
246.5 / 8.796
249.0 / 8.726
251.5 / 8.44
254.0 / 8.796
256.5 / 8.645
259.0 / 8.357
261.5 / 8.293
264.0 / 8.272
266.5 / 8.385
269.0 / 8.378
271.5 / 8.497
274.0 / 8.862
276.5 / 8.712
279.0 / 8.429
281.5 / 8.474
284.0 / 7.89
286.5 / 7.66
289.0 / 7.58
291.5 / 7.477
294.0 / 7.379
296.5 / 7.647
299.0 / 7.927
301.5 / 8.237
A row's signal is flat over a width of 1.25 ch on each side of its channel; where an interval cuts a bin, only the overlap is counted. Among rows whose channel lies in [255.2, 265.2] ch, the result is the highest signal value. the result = 8.645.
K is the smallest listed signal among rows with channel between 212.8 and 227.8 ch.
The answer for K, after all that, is 8.209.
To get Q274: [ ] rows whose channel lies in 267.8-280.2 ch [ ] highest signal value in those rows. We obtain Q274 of 8.862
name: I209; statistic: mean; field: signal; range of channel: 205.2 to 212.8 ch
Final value 7.66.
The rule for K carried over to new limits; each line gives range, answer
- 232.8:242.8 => 8.49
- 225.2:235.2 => 9.023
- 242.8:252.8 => 8.44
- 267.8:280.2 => 8.378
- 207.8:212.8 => 7.723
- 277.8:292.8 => 7.477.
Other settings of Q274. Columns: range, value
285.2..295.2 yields 7.66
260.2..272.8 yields 8.497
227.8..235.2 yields 9.419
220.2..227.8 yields 9.53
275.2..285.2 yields 8.712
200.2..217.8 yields 8.414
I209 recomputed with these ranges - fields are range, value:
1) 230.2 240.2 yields 8.99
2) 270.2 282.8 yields 8.59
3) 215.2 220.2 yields 8.58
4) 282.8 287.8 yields 7.77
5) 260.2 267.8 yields 8.32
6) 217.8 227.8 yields 9.13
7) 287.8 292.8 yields 7.53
